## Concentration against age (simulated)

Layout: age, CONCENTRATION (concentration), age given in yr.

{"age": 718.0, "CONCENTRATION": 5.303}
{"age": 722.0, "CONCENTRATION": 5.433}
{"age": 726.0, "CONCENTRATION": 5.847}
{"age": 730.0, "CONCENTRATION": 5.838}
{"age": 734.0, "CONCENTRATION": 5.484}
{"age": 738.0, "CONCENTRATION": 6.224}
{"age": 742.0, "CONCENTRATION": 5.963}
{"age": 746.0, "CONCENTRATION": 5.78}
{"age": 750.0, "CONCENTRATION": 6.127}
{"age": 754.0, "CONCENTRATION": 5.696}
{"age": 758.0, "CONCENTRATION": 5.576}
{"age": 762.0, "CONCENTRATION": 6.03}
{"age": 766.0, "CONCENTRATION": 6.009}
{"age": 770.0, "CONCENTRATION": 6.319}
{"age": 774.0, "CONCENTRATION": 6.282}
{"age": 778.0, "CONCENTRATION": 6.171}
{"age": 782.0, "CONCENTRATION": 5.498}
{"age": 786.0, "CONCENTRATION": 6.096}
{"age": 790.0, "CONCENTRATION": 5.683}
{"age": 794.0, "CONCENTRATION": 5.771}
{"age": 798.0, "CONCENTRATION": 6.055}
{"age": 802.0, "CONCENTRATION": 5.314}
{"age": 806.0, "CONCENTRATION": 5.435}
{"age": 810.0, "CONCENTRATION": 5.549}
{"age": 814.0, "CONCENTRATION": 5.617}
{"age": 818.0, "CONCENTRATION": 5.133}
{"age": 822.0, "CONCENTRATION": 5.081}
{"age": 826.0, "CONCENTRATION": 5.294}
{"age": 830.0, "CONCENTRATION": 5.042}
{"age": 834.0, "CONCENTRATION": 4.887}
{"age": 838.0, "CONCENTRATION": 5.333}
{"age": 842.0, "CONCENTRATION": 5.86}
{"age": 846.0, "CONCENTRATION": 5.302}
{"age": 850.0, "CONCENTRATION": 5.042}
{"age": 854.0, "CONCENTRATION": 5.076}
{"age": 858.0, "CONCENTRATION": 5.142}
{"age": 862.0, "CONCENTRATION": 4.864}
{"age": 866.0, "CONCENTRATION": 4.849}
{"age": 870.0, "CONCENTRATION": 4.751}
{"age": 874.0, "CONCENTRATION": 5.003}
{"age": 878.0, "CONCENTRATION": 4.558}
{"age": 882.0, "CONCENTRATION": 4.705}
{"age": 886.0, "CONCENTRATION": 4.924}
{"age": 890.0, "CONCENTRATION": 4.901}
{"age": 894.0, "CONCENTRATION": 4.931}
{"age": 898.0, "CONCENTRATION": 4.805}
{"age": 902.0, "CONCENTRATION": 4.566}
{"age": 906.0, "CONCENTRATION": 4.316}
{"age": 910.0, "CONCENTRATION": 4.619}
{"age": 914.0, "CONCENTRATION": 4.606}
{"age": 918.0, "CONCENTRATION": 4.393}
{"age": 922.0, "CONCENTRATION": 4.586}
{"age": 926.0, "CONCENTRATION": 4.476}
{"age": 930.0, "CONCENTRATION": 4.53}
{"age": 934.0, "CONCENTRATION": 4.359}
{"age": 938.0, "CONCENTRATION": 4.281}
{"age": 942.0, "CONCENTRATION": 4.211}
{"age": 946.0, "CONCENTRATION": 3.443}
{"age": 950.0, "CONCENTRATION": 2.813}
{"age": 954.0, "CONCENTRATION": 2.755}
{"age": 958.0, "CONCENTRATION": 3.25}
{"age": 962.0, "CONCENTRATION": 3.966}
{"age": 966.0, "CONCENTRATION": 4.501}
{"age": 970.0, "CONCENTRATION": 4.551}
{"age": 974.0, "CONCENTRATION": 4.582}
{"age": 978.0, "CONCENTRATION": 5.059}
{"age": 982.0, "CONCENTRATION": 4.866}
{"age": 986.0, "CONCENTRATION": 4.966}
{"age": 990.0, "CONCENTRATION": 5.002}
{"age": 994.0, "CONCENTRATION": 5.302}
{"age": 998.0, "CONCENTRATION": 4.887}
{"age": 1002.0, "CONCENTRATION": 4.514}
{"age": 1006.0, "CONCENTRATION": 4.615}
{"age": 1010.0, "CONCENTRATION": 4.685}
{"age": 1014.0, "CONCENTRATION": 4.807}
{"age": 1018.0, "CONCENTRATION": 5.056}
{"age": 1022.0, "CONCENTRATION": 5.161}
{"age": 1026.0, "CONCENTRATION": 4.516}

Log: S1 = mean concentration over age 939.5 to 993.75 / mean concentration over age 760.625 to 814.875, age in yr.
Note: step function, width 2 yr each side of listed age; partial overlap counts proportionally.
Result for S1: 0.72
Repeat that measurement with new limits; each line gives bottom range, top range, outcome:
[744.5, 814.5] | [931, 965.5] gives 0.63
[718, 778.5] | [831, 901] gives 0.85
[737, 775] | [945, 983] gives 0.66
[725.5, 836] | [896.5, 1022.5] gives 0.78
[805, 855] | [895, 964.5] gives 0.78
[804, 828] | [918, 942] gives 0.83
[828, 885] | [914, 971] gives 0.80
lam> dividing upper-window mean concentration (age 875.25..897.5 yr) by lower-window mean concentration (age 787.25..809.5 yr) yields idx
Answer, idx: 0.85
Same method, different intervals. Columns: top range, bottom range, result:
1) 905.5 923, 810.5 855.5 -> 0.86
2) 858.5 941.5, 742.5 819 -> 0.80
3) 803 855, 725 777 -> 0.89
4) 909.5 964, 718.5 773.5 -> 0.68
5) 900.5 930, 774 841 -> 0.82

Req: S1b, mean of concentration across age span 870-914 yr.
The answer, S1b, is 4.73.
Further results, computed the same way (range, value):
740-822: 5.79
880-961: 4.27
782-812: 5.69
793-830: 5.44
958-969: 4.08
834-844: 5.45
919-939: 4.45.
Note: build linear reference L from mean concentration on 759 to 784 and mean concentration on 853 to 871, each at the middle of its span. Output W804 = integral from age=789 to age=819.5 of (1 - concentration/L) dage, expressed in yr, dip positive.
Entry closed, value 0.4 yr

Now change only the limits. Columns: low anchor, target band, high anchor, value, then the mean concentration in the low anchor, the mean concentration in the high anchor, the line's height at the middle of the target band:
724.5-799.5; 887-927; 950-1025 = 3.2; 5.92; 4.54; 5.03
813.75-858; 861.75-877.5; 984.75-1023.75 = 1.0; 5.22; 4.9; 5.16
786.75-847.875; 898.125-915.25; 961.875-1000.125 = 1.8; 5.44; 4.81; 5.09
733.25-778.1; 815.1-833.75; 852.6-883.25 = 0.6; 5.98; 4.87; 5.3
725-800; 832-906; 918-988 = 0.0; 5.92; 4.19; 4.95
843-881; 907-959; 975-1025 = 9.4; 4.97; 4.9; 4.93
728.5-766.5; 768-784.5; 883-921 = -1.2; 5.87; 4.67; 5.65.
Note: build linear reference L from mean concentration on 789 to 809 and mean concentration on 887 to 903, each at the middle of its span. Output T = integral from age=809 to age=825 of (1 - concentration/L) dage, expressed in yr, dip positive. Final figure 0.5 yr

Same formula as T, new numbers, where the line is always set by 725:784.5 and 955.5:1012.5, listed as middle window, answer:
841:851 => 0.0 yr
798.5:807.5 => 0.3 yr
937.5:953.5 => 4.3 yr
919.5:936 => 1.5 yr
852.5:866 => 0.8 yr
